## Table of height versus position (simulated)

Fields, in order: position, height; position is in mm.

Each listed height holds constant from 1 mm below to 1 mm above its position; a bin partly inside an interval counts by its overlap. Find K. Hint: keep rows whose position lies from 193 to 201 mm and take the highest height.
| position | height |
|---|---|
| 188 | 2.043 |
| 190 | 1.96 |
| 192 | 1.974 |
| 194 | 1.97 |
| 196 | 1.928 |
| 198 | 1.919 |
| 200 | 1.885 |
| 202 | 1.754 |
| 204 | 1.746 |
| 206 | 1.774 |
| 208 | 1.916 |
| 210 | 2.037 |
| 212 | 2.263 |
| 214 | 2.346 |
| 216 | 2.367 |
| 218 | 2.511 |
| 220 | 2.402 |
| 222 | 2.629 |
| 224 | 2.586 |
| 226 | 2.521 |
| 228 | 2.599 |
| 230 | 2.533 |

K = 1.97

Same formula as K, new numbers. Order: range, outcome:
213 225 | 2.629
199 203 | 1.885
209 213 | 2.263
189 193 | 1.974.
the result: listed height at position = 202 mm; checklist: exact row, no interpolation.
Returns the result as 1.754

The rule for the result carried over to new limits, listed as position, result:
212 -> 2.263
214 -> 2.346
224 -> 2.586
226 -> 2.521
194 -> 1.97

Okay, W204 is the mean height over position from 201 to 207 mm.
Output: 1.76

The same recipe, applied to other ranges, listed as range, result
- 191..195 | 1.97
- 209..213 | 2.15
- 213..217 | 2.36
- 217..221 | 2.46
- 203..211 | 1.87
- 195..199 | 1.92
